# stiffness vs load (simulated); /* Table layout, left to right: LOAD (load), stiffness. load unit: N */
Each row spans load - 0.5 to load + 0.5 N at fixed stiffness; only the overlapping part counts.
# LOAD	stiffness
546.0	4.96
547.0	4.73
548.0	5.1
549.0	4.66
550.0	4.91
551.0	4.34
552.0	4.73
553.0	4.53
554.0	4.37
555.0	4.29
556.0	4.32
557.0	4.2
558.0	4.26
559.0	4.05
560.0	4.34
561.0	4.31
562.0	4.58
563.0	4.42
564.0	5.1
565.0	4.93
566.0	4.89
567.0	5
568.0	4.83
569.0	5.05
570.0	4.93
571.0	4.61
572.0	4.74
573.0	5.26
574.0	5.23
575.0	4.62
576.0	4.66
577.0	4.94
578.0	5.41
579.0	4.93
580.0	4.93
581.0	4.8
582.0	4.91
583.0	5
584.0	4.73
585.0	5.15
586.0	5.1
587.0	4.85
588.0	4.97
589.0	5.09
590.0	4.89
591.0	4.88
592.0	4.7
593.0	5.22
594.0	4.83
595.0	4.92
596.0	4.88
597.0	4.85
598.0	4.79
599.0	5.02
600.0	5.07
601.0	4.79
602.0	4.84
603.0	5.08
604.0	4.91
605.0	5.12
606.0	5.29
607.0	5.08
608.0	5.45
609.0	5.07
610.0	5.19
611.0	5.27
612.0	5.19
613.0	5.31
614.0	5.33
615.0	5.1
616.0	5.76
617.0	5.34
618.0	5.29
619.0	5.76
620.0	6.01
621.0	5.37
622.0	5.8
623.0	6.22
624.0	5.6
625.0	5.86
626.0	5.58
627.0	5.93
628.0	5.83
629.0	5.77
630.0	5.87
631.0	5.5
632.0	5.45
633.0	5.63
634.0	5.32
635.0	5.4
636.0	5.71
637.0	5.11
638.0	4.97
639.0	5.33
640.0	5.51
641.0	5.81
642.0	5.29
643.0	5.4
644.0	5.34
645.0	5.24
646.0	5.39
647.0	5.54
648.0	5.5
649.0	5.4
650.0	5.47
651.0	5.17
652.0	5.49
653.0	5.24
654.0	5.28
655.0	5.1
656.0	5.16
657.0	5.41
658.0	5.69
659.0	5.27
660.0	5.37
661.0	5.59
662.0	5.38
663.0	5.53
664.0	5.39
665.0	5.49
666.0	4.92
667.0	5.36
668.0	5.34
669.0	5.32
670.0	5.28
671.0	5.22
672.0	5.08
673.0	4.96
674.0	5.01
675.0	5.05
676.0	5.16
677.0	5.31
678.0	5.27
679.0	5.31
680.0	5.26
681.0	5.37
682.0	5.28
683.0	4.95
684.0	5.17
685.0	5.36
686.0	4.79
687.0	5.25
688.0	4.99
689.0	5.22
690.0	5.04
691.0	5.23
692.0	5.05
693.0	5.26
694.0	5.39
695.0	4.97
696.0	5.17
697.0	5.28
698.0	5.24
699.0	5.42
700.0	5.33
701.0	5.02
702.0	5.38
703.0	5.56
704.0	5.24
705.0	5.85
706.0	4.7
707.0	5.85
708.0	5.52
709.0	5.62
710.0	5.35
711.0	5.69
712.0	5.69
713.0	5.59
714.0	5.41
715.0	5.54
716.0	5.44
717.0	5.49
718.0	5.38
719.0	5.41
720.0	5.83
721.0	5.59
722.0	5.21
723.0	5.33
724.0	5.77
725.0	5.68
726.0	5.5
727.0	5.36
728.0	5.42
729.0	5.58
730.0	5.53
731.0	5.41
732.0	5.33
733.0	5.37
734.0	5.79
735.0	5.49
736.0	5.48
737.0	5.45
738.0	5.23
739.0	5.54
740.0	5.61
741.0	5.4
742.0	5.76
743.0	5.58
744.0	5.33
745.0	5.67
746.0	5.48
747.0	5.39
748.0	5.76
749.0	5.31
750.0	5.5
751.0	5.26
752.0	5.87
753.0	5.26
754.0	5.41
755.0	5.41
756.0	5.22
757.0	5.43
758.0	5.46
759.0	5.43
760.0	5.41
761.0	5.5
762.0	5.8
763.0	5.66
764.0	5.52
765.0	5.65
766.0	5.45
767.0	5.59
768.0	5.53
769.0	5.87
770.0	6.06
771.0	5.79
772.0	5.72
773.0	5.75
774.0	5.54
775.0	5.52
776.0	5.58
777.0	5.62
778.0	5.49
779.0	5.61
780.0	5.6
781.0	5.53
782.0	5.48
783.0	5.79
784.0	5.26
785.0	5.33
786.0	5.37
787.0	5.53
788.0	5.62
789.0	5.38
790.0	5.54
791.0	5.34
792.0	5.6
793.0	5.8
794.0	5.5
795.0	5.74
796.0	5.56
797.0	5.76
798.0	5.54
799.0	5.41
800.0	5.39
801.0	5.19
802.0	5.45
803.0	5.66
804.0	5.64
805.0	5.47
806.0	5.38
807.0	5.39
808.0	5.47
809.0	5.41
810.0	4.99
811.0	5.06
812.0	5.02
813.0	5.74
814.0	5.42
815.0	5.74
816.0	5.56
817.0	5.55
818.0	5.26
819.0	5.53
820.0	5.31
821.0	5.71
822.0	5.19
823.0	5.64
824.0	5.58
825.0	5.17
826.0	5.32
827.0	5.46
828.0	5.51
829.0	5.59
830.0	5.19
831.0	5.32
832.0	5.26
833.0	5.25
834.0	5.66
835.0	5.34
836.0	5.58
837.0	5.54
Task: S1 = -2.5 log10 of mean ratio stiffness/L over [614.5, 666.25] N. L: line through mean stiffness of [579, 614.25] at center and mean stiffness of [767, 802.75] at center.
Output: -0.07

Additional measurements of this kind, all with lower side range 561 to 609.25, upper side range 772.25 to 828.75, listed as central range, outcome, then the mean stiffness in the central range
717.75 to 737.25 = -0.040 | 5.5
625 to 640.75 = -0.099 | 5.54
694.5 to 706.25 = -0.009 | 5.28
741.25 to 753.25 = -0.034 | 5.52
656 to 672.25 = -0.044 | 5.35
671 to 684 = 0.000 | 5.17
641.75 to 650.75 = -0.062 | 5.39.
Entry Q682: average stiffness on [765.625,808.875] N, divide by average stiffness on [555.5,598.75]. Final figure 1.15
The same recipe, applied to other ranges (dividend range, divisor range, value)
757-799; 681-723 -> 1.05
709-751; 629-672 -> 1.02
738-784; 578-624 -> 1.08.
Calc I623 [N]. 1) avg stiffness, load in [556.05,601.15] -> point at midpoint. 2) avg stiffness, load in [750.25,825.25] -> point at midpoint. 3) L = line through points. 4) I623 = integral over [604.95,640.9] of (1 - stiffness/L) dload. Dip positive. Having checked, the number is -3.7 N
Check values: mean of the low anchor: 4.83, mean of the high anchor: 5.51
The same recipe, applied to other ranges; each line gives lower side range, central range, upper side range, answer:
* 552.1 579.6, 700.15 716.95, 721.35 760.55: -0.4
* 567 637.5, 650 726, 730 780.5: 0.9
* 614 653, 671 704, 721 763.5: 1.9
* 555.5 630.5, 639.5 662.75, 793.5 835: -1.0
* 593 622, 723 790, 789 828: -1.7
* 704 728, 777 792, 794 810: 0.0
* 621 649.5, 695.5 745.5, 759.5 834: 0.5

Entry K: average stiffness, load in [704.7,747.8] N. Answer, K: 5.5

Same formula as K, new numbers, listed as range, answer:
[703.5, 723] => 5.49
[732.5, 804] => 5.53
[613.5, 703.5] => 5.37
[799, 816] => 5.41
